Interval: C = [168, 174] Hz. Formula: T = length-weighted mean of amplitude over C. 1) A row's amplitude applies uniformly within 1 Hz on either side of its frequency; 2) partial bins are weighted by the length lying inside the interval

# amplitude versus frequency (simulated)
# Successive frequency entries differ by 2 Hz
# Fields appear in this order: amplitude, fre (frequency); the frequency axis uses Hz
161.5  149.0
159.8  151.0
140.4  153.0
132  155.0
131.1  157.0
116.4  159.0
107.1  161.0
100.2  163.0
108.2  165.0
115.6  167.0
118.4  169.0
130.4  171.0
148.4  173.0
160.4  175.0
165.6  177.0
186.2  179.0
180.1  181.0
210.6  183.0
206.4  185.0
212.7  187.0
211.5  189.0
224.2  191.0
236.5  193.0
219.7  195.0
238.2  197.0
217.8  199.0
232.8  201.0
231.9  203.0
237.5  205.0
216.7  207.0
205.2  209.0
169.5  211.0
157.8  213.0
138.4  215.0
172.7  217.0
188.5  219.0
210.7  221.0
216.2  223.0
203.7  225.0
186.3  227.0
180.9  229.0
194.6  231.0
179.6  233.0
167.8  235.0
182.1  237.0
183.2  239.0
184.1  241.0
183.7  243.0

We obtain 132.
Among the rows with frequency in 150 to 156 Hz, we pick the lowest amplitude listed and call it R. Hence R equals 132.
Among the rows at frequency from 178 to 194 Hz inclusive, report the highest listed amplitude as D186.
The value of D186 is 236.5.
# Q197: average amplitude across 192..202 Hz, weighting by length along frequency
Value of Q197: 229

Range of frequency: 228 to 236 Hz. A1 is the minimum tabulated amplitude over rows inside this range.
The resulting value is 167.8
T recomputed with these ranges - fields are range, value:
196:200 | 228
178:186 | 196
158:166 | 108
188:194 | 224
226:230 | 184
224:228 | 195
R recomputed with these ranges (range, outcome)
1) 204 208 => 216.7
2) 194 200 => 217.8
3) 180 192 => 180.1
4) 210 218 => 138.4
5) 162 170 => 100.2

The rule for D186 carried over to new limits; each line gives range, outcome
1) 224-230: 203.7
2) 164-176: 160.4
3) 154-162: 132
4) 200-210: 237.5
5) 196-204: 238.2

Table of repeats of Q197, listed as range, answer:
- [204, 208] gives 227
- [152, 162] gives 125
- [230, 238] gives 181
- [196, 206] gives 232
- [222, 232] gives 196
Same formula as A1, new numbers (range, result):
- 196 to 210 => 205.2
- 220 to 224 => 210.7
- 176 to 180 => 165.6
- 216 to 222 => 172.7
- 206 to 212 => 169.5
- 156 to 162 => 107.1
